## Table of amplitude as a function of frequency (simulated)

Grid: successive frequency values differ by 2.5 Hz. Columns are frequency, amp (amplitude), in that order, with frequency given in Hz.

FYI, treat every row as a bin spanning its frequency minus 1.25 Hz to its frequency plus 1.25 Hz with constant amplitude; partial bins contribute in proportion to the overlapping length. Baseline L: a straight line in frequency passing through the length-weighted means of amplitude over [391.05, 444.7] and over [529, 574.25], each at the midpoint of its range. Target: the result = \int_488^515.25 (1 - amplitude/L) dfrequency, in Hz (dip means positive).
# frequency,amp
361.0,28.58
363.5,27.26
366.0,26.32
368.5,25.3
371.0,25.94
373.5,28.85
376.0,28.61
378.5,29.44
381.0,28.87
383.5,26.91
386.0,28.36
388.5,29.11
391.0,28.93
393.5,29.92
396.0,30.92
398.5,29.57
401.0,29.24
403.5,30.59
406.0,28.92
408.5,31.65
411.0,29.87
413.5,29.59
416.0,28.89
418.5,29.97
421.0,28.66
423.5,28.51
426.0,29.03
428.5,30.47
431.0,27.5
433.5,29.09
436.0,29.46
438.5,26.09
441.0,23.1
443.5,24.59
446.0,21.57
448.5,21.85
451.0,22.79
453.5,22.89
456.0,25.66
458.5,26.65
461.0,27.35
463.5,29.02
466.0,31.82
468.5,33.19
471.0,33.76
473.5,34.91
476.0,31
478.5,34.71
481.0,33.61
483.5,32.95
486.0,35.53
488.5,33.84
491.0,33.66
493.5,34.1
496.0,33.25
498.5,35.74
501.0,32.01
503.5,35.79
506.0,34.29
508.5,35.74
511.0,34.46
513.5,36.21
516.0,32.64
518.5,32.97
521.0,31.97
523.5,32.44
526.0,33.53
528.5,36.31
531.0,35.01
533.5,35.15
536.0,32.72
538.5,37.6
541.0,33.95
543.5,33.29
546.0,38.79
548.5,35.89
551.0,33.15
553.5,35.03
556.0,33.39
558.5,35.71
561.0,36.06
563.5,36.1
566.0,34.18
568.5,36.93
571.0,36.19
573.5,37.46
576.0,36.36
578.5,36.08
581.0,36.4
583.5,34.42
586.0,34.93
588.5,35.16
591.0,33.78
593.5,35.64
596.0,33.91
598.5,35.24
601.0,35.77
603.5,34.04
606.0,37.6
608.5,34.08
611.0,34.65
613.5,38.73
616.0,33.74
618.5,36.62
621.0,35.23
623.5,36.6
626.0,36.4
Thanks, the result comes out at -1.3 Hz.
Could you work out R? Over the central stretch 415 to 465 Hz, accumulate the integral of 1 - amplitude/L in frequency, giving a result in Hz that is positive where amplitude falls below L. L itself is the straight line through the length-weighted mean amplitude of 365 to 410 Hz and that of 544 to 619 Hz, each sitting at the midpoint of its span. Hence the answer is 6.4 Hz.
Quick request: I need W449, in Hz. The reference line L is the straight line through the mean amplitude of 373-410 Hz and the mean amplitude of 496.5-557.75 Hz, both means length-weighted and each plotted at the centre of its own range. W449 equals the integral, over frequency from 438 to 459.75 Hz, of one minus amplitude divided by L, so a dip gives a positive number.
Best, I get 5.3 Hz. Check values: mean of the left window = 29.3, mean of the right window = 34.5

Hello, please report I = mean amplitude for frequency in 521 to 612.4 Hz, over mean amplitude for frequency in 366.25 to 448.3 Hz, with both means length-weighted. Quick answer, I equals 1.24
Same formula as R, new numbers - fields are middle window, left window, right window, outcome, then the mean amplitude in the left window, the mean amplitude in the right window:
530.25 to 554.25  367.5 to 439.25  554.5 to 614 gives -0.77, 28.9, 35.5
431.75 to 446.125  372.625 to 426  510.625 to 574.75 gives 2.24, 29.3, 34.9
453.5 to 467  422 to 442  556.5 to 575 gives 0.97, 28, 36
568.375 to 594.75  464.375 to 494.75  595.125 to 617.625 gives -0.54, 33.5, 35.4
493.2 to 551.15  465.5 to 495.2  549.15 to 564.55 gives -0.25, 33.6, 34.9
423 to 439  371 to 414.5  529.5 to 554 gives 1.06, 29.3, 35.1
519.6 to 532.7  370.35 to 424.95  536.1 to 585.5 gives 0.12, 29.2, 35.6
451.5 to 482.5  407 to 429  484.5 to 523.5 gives 1.91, 29.6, 34.1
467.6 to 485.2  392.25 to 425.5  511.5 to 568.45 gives -0.68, 29.7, 34.7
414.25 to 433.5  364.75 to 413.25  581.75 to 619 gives 0.55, 28.8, 35.2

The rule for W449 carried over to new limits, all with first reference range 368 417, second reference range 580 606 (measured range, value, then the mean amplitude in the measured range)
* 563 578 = -0.8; 36.2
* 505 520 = -0.8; 34.3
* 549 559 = -0.1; 34.3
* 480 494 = -0.9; 33.9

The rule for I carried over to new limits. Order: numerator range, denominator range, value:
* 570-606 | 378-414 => 1.20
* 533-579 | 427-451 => 1.37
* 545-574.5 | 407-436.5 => 1.21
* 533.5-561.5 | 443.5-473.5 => 1.29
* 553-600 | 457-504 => 1.08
